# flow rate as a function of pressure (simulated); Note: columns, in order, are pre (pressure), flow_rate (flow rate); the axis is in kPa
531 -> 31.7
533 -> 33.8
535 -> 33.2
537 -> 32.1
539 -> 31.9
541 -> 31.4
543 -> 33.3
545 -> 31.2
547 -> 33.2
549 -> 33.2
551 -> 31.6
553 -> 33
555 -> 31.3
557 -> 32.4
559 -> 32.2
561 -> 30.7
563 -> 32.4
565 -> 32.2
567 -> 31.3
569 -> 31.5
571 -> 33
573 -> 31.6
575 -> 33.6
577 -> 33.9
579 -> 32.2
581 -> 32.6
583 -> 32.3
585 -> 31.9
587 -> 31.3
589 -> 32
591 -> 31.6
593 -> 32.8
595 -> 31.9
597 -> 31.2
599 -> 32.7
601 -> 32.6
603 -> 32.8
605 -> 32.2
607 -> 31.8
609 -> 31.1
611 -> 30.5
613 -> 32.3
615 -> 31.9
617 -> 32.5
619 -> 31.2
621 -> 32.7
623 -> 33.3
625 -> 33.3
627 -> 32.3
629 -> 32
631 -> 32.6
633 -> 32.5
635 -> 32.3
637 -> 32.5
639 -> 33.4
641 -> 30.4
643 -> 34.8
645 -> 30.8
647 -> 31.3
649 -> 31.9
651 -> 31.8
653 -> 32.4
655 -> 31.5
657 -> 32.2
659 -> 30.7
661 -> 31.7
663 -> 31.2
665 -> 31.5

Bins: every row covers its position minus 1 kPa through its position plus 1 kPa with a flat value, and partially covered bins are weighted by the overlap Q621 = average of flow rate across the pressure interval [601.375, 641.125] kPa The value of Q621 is 32.2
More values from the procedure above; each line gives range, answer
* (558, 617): 32.1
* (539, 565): 32.1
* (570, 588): 32.5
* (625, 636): 32.4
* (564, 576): 32.2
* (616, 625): 32.5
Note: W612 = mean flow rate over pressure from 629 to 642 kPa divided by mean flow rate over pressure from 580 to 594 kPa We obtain 1.0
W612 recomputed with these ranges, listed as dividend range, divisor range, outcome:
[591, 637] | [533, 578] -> 1.00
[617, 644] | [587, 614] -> 1.02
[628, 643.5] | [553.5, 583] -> 1.01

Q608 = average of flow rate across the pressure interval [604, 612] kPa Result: 31.4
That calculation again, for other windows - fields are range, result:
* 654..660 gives 31.5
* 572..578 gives 33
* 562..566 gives 32.3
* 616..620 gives 31.9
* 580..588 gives 32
